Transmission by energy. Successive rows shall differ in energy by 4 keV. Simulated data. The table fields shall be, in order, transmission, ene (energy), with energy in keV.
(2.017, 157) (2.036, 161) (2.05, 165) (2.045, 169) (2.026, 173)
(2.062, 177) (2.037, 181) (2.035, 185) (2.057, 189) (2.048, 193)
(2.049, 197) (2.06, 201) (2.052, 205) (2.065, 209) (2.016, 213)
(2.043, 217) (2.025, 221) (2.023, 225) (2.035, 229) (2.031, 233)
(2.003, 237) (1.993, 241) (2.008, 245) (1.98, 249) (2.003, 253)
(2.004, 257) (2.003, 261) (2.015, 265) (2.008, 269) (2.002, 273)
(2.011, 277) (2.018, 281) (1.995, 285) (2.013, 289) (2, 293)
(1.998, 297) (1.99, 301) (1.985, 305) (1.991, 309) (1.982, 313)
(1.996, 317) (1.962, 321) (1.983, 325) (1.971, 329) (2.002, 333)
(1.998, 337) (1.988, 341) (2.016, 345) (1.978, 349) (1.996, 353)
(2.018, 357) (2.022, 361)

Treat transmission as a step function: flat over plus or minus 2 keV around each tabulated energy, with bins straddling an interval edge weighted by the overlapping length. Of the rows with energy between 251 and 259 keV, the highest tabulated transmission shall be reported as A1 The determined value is 2.004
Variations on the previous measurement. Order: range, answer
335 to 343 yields 1.998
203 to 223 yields 2.065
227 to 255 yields 2.035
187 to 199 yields 2.057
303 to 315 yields 1.991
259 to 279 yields 2.015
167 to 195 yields 2.062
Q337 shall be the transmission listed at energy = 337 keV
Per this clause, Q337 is 1.998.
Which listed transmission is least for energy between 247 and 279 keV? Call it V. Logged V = 1.98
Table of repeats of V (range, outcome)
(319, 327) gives 1.962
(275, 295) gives 1.995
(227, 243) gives 1.993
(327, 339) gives 1.971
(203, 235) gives 2.016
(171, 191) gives 2.026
